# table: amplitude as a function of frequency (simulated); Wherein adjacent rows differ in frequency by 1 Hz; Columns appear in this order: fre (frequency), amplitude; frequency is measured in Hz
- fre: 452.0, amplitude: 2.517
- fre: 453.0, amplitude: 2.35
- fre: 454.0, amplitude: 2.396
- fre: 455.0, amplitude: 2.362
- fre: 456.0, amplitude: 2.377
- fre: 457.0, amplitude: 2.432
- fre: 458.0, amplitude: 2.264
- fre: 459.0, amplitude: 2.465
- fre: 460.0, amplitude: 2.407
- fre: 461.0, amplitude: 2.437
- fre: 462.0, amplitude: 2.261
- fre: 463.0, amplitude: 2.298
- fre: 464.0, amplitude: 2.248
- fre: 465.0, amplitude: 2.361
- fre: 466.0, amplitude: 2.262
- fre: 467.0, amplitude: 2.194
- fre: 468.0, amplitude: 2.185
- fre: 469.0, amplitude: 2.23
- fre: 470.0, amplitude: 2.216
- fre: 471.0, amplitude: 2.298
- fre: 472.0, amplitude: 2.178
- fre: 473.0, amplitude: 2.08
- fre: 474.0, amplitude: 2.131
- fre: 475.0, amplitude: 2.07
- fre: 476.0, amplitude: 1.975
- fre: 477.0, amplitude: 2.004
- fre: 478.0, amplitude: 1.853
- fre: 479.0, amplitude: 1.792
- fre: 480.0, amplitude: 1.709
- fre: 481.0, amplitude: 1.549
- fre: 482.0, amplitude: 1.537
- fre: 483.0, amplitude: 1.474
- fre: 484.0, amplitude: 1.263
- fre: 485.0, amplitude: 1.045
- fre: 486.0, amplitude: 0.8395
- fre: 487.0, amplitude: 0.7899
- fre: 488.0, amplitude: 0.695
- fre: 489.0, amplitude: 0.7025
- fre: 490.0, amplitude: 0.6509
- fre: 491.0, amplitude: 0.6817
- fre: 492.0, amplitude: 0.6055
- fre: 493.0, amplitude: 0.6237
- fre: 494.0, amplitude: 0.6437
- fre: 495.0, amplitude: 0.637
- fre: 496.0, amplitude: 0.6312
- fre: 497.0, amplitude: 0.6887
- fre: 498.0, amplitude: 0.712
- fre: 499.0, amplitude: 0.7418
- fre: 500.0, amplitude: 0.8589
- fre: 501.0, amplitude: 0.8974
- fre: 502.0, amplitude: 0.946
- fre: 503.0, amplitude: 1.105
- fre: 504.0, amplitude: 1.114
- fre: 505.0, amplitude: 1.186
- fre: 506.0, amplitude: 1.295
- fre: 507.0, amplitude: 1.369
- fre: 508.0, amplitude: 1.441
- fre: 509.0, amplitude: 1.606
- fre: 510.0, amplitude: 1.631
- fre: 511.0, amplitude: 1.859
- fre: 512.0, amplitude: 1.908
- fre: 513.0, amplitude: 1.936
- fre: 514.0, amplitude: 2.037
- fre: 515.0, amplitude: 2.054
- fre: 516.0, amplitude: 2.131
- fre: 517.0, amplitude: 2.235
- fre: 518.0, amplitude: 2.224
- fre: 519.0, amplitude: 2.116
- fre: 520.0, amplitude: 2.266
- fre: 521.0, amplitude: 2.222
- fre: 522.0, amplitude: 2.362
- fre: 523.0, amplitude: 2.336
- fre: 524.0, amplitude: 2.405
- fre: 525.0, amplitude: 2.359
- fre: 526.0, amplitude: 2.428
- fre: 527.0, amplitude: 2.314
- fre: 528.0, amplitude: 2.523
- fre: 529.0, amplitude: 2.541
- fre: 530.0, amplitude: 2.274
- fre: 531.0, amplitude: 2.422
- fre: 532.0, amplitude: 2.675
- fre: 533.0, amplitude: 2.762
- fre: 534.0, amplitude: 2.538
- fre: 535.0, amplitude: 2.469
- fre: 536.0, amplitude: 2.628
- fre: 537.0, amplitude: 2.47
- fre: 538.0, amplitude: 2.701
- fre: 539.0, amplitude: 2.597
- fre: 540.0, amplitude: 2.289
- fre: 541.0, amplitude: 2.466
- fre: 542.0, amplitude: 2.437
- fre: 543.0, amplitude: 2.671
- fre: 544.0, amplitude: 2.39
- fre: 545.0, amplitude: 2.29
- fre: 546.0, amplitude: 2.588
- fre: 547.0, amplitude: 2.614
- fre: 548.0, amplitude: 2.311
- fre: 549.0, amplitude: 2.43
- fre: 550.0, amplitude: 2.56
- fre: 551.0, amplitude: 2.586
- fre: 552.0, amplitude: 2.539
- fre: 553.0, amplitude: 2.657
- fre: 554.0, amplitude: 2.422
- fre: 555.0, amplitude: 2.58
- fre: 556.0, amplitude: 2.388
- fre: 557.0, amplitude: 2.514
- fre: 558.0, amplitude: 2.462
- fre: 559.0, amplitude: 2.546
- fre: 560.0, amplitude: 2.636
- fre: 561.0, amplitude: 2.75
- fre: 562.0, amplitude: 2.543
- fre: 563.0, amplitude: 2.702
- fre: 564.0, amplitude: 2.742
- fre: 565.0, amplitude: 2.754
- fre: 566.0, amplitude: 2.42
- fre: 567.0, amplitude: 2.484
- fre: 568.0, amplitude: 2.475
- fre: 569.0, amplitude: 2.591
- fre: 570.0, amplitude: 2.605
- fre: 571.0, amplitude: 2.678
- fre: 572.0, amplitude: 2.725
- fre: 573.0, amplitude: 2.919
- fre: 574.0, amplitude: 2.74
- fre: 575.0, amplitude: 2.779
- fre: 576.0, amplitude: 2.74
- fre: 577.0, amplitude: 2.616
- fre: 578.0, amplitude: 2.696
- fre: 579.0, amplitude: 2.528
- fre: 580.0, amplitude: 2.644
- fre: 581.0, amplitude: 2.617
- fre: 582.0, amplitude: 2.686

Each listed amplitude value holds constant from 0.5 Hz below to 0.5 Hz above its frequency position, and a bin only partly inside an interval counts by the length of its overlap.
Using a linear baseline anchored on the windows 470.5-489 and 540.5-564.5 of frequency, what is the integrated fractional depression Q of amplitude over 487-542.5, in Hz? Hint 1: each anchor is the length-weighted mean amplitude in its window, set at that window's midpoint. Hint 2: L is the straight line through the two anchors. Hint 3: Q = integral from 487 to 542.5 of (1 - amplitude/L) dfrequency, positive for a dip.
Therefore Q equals 9.8 Hz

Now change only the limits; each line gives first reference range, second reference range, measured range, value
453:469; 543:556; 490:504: 9.6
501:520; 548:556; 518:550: -4.6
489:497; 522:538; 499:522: -1.6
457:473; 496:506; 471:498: 5.9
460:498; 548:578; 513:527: -1.1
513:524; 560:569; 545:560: -0.1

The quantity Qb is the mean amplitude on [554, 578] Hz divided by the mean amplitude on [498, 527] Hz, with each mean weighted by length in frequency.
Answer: 1.50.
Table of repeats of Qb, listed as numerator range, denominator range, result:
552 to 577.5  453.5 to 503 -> 1.63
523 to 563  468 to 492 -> 1.62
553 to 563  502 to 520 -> 1.49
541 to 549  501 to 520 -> 1.48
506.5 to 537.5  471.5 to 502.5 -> 1.85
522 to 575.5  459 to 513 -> 1.69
